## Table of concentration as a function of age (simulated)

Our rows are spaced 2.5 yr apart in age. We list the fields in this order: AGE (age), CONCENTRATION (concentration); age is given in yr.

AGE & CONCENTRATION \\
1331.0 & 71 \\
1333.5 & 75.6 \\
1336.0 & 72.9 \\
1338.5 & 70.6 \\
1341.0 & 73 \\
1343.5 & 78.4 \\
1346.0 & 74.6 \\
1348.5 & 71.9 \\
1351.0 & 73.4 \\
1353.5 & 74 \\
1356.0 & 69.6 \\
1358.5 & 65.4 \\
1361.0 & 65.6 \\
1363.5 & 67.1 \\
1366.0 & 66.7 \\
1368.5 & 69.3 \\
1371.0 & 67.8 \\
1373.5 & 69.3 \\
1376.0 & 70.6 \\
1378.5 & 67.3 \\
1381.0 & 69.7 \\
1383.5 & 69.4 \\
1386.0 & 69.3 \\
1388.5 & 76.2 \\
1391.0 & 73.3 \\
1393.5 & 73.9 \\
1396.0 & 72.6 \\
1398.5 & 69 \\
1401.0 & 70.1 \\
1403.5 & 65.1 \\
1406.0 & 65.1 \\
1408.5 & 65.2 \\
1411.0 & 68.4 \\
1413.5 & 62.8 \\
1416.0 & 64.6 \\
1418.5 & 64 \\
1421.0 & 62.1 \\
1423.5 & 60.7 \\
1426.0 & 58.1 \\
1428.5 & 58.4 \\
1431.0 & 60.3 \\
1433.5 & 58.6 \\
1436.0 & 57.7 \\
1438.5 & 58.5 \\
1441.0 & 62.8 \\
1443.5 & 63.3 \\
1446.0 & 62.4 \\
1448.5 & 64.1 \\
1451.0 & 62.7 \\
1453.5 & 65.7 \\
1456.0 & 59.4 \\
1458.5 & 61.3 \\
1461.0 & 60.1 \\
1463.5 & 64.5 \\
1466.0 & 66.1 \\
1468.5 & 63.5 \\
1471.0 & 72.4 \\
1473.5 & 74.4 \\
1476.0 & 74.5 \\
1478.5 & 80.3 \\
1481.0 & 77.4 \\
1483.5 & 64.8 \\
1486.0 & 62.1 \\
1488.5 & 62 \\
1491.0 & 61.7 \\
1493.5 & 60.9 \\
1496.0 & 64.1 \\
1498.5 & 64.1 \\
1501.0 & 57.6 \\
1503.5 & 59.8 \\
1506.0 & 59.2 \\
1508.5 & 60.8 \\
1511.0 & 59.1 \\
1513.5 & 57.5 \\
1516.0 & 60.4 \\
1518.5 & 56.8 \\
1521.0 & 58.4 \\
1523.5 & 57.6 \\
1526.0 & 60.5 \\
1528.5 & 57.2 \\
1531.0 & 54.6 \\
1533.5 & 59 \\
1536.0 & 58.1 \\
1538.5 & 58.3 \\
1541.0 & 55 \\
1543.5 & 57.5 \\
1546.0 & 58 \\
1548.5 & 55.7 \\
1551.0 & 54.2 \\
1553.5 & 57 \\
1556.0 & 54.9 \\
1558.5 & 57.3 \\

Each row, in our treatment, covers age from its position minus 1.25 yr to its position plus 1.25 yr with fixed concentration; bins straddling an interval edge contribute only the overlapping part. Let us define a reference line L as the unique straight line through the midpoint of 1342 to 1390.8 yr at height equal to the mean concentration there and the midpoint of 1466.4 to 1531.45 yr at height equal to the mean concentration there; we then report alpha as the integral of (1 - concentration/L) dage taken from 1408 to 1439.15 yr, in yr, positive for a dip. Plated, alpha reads 2.7 yr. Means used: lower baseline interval 70.4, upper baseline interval 63.3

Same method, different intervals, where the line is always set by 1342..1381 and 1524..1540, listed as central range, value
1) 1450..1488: -2.96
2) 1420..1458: 2.08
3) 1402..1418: 0.33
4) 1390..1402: -0.74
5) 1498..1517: 0.00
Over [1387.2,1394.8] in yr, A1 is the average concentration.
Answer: 74.4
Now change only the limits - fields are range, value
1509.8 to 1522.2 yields 58.4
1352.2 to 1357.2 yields 71.8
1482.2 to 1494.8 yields 62.4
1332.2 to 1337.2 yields 74.2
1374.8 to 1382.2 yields 69.2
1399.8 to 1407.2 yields 66.8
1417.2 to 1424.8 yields 62.3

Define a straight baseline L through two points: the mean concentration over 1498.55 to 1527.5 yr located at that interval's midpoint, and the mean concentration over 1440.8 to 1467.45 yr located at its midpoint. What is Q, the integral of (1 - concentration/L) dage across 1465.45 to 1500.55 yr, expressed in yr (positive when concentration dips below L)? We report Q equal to -3.7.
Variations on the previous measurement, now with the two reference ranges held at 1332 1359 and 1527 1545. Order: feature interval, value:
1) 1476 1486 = -1.8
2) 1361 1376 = 0.6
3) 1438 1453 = 0.5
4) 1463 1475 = -1.1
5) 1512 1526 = 0.0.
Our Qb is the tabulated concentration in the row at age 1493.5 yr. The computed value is 60.9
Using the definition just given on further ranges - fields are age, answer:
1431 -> 60.3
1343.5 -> 78.4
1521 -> 58.4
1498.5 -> 64.1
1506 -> 59.2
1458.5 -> 61.3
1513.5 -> 57.5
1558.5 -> 57.3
